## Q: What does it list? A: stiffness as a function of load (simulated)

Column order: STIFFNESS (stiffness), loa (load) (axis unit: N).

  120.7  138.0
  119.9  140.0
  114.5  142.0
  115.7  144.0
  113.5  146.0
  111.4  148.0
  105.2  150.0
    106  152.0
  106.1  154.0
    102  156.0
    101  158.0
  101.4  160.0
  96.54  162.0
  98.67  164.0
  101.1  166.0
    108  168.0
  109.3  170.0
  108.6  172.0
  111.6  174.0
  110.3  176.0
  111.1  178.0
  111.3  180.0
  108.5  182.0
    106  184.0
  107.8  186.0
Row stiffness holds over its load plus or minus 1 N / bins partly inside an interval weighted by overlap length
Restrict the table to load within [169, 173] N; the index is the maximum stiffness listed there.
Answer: 109.3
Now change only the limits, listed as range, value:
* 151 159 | 106.1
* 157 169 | 108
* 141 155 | 115.7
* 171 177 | 111.6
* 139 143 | 119.9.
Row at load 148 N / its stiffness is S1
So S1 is 111.4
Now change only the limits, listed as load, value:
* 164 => 98.67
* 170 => 109.3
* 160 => 101.4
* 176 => 110.3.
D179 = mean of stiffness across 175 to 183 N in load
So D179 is 110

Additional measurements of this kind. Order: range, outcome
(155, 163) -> 100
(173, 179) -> 111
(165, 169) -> 105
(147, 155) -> 107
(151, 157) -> 105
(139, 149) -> 115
